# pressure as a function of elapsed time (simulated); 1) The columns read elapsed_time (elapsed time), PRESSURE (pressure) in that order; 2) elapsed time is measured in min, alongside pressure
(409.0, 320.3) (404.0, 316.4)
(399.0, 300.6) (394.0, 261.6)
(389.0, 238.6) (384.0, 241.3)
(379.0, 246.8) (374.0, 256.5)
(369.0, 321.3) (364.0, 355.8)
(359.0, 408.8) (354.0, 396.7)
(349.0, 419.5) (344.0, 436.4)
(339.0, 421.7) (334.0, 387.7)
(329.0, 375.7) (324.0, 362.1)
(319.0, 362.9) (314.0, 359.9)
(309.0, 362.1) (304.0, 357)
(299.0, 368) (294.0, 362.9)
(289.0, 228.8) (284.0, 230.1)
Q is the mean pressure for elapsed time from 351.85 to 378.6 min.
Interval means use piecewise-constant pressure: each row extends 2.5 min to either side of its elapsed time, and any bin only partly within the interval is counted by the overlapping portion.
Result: 339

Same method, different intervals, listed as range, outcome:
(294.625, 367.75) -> 382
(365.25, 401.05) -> 269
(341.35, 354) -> 422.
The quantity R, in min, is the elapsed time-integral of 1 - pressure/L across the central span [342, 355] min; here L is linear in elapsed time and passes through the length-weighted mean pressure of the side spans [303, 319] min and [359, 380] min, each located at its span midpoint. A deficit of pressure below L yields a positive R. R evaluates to -3.5 min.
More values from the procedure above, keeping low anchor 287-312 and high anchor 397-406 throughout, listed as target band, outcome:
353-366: -2.7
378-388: 2.3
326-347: -5.0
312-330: -1.8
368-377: 1.0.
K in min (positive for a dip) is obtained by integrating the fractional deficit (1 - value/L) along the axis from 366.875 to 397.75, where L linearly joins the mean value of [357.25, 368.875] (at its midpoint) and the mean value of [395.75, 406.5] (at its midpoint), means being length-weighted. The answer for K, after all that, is 6.83 min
